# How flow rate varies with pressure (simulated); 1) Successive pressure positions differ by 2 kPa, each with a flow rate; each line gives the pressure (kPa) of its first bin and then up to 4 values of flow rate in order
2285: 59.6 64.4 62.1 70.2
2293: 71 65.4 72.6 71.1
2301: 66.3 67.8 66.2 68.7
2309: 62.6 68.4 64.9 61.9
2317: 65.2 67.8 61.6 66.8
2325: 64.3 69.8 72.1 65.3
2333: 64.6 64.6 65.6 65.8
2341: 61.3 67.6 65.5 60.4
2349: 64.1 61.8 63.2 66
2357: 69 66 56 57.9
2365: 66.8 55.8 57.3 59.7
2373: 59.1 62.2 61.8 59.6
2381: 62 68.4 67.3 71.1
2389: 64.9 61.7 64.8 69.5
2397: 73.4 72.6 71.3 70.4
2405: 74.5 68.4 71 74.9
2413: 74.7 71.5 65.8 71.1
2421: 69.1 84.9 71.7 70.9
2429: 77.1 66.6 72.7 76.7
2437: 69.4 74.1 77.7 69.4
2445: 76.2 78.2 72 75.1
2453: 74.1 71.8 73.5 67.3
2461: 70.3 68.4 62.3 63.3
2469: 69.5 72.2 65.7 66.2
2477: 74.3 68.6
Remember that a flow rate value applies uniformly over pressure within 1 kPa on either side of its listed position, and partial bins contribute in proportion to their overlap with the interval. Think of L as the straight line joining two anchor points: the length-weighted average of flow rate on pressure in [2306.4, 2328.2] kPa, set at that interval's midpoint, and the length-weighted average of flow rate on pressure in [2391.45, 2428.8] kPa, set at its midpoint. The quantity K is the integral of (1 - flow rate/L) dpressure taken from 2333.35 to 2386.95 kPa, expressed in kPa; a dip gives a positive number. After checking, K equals 4.19 kPa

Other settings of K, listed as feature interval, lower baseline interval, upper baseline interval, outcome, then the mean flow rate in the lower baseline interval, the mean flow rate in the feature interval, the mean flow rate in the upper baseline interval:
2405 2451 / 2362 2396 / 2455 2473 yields -4.81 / 62.9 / 73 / 68.4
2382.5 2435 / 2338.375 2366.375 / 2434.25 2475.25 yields -2.45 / 63.5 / 70.9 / 71.2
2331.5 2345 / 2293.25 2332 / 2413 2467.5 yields 0.58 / 66.9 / 65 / 72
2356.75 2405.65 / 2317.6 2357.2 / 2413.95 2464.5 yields 2.61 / 65.3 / 64.8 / 72.5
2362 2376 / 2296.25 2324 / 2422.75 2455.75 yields 2.01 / 66.5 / 59.8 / 73.8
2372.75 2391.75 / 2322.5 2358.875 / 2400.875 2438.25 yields 1.38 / 65.4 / 64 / 72.3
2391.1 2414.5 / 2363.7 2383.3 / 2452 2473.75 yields -2.73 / 61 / 71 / 69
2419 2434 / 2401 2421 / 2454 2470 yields -0.59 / 71.2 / 73.1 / 68.3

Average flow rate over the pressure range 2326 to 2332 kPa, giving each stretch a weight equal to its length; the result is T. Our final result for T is 69.1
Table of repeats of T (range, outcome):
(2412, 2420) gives 70.8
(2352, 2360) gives 66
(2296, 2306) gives 68.8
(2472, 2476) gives 66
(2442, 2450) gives 74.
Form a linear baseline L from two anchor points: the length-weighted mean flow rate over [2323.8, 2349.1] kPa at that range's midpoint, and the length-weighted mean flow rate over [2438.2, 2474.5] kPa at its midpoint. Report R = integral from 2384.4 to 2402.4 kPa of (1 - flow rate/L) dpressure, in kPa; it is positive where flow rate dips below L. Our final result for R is -0.1 kPa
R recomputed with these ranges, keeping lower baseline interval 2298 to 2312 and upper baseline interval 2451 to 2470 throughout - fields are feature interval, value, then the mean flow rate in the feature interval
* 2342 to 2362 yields 1.16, 64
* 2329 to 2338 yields 0.25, 65.8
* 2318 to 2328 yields 0.22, 66.1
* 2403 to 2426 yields -1.25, 72.4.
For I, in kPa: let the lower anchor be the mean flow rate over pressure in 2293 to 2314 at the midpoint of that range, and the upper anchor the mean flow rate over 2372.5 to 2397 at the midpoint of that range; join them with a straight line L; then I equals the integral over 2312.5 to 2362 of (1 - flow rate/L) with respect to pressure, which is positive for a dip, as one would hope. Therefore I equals 1.2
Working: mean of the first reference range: 67.6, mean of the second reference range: 64.8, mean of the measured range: 64.8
